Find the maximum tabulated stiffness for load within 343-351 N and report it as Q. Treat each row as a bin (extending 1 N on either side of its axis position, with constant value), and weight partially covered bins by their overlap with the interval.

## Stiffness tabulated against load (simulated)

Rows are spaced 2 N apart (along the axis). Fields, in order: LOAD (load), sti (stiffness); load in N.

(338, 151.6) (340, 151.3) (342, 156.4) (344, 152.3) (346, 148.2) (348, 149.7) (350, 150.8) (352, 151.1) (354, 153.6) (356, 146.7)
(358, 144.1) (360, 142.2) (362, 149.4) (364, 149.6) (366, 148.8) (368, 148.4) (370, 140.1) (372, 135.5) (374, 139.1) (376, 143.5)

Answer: 152.3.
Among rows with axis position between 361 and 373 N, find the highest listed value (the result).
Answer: 149.6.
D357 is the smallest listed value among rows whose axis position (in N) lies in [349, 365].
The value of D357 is 142.2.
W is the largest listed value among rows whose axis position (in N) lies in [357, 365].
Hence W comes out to 149.6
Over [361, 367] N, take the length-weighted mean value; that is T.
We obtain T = 149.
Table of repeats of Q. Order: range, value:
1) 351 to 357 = 153.6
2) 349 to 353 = 151.1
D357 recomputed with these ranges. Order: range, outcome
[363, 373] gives 135.5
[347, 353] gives 149.7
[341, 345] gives 152.3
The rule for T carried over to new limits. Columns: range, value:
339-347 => 152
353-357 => 150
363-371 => 147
